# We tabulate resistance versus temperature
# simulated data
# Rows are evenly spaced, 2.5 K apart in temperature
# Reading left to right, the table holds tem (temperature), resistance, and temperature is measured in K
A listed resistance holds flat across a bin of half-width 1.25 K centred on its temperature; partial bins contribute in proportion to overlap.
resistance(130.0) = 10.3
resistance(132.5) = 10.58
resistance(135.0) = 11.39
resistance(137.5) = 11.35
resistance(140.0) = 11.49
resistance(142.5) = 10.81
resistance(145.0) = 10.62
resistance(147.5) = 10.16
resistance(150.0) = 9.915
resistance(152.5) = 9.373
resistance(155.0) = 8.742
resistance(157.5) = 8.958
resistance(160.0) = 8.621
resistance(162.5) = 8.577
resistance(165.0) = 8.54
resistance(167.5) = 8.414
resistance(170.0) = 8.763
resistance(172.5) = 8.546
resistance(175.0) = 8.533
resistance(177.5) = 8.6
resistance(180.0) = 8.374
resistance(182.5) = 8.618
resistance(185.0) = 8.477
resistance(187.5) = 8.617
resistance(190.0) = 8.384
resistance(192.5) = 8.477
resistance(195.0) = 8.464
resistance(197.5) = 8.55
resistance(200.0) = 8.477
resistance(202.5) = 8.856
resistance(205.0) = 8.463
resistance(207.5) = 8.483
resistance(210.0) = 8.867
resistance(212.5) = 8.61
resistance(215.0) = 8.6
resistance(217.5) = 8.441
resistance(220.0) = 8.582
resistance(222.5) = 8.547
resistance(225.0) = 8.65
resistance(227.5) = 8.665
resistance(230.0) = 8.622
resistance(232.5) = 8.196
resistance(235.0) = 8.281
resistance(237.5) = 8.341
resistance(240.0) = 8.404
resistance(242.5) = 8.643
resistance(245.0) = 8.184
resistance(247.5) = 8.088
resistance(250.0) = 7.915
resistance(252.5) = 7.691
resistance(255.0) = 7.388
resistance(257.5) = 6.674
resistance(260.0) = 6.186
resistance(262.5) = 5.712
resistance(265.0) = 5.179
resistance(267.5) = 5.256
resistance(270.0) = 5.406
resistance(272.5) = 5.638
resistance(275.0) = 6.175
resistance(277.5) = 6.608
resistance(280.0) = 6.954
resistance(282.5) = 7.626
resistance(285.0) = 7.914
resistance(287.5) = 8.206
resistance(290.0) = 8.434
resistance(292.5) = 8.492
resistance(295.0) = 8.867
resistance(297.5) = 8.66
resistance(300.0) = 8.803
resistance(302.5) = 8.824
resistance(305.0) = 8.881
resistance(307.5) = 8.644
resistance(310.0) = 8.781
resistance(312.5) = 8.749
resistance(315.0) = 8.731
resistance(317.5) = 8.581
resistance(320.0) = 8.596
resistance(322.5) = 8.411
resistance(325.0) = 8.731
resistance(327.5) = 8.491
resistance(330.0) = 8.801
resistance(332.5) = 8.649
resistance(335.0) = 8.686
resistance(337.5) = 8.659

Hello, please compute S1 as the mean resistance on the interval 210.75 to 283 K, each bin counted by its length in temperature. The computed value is 7.5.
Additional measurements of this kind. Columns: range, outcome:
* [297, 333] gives 8.69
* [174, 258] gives 8.39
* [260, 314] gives 7.49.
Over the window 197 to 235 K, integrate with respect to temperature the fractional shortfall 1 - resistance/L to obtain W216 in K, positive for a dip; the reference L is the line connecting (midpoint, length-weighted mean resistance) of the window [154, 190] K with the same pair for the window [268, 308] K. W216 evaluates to -1.4 K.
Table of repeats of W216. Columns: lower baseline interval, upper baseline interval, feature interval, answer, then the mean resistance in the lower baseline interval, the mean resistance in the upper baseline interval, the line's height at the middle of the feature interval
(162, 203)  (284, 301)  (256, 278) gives 6.8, 8.54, 8.49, 8.5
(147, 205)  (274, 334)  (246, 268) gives 4.5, 8.72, 8.33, 8.47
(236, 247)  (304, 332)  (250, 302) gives 8.4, 8.37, 8.67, 8.51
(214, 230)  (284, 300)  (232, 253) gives 0.8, 8.58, 8.47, 8.55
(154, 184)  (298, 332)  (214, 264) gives 3.9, 8.6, 8.69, 8.65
